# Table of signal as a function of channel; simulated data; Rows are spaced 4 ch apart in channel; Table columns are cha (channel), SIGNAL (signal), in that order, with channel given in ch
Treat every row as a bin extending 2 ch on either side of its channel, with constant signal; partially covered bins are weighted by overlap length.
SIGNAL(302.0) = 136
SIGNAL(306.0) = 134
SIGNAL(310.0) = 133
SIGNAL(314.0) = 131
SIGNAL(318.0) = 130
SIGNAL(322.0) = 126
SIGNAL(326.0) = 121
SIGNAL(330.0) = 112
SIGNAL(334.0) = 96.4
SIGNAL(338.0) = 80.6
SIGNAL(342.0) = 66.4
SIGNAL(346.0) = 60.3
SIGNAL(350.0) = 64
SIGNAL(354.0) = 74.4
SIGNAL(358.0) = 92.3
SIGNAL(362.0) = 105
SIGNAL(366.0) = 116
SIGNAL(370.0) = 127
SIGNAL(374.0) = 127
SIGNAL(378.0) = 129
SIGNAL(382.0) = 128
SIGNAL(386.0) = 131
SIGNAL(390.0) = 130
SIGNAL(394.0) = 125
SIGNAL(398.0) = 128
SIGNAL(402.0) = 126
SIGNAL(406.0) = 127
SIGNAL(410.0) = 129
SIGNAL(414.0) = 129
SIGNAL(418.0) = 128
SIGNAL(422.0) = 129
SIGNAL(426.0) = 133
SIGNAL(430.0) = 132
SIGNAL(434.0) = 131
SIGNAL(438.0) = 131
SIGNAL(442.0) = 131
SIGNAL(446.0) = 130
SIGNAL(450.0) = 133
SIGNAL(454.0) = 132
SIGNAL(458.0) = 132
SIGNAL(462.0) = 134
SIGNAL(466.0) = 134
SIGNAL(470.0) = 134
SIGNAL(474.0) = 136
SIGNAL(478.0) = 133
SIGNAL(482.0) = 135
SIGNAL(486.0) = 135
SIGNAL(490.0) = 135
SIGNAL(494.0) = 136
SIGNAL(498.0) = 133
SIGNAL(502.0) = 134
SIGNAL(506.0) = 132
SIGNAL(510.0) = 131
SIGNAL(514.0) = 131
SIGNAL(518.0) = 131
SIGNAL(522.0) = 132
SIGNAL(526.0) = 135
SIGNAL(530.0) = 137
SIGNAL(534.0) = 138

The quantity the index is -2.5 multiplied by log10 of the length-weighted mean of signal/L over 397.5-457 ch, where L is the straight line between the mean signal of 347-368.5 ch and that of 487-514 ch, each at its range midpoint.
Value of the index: -0.17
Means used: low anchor 89.8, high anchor 133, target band 130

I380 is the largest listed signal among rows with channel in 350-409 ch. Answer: 131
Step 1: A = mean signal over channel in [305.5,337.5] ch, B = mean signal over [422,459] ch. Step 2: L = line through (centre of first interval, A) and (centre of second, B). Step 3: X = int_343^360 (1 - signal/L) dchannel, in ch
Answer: 7.0 ch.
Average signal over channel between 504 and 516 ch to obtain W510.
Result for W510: 131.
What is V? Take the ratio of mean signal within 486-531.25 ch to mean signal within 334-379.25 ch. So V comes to 1.42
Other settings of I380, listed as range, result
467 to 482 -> 136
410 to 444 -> 133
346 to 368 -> 116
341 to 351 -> 66.4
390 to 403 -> 130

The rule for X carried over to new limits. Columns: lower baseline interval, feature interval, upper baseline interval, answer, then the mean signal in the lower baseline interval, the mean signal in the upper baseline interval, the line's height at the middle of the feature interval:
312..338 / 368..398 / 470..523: -1.46 ch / 116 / 133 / 122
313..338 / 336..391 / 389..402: 9.37 ch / 116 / 127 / 122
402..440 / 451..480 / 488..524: -0.50 ch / 130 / 133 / 131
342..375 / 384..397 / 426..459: -2.52 ch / 93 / 132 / 108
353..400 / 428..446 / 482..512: -0.69 ch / 119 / 134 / 126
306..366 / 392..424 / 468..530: -3.36 ch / 101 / 134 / 116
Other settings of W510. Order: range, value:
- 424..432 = 132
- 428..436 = 132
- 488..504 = 134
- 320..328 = 124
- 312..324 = 129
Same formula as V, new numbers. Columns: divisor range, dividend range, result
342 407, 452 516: 1.21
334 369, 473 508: 1.59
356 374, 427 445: 1.17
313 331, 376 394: 1.04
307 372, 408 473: 1.28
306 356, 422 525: 1.32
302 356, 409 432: 1.26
